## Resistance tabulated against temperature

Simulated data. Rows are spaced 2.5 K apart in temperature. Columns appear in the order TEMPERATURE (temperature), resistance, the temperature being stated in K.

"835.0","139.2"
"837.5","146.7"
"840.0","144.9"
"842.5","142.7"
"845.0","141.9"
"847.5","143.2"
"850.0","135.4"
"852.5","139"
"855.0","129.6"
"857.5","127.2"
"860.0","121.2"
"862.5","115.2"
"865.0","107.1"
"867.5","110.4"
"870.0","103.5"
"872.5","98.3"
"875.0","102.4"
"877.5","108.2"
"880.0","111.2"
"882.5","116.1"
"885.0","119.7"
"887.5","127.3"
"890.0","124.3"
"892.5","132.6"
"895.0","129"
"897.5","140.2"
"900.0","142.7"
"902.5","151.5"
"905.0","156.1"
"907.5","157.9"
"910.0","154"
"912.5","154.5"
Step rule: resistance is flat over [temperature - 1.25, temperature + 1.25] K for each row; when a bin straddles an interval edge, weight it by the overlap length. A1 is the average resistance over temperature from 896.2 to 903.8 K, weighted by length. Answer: 145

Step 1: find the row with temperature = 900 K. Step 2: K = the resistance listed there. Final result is 142.7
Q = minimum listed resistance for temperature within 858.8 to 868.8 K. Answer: 107.1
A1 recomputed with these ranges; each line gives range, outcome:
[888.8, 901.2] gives 134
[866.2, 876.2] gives 104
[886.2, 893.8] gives 128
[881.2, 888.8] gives 121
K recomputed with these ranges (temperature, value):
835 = 139.2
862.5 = 115.2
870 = 103.5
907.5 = 157.9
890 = 124.3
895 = 129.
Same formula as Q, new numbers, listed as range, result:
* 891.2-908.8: 129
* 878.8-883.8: 111.2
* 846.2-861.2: 121.2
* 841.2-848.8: 141.9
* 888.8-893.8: 124.3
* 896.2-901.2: 140.2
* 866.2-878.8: 98.3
